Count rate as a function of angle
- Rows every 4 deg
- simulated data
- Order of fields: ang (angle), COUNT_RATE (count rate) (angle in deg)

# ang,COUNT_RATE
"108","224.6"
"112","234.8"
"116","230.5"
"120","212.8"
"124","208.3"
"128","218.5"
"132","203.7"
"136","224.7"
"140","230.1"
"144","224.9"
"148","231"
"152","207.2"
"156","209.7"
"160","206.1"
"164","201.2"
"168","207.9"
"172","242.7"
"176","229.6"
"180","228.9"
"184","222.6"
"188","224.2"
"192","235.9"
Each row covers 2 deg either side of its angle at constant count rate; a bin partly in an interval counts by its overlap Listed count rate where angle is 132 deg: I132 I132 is 203.7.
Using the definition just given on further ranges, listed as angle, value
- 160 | 206.1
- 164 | 201.2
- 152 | 207.2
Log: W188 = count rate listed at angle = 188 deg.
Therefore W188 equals 224.2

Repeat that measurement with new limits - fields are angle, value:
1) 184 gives 222.6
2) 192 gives 235.9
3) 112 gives 234.8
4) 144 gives 224.9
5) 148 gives 231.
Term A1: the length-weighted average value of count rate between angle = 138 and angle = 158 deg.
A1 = 221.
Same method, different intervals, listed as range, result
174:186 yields 227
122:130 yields 213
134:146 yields 227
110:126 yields 222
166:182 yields 227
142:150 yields 228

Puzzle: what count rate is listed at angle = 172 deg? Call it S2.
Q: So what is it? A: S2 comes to 242.7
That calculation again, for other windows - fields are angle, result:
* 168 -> 207.9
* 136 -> 224.7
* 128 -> 218.5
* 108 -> 224.6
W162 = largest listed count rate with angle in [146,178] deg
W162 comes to 242.7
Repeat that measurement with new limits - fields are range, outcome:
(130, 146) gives 230.1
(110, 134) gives 234.8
